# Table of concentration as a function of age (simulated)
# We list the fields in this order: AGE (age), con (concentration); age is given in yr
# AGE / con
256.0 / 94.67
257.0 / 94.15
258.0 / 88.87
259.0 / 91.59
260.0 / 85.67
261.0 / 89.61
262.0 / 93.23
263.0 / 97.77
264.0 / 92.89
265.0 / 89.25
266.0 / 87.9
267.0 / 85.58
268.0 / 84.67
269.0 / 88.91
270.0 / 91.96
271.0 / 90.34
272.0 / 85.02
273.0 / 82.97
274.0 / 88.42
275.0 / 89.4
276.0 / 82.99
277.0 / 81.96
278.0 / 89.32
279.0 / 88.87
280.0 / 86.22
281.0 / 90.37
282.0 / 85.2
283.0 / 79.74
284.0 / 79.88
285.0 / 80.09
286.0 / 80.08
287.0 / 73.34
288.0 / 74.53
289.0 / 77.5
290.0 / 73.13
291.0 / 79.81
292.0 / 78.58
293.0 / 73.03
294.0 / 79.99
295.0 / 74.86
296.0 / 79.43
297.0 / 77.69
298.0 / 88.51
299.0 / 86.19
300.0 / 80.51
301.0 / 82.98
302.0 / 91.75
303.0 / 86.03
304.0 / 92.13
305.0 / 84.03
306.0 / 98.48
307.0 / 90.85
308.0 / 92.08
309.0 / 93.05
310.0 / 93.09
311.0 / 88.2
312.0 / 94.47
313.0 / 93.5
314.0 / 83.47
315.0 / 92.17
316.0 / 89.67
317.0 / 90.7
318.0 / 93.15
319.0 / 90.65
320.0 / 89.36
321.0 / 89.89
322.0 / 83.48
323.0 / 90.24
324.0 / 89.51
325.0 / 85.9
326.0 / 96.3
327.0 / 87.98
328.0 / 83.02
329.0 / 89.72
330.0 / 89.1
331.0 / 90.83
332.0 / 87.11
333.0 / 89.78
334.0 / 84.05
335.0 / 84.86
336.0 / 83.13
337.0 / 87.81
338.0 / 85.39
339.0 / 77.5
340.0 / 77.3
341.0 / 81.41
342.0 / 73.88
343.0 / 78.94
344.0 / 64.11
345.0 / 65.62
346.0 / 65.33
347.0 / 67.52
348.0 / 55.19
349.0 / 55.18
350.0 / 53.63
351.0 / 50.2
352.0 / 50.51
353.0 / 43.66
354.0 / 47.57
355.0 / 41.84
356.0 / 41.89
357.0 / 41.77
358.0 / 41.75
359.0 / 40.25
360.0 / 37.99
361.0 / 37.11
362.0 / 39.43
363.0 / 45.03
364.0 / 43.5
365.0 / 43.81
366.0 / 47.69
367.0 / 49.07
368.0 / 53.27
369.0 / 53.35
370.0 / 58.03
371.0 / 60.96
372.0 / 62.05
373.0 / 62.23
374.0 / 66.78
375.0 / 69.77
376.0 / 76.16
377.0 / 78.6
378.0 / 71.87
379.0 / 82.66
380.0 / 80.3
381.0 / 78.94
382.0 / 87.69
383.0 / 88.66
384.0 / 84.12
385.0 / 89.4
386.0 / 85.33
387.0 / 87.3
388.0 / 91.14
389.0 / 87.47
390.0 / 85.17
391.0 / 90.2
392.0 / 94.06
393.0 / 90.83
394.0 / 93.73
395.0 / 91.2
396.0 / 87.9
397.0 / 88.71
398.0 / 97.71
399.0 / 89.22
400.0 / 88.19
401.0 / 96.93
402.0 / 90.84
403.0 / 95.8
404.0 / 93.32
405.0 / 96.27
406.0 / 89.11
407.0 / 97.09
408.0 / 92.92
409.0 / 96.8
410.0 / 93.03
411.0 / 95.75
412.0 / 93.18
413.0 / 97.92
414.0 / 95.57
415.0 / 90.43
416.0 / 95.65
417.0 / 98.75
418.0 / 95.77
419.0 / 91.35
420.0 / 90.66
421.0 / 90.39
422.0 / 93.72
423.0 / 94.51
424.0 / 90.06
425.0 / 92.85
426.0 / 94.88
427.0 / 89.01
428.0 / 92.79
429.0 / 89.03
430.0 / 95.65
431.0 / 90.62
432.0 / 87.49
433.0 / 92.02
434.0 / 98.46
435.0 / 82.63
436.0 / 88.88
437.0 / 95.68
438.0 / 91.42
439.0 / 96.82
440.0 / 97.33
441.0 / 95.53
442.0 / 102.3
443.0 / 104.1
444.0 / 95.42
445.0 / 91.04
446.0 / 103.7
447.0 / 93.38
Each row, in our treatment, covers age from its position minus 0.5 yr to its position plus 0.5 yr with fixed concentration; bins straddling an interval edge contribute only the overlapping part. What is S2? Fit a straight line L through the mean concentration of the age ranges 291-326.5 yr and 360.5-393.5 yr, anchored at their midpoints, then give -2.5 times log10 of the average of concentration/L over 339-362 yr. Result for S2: 0.37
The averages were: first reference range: 87.4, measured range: 55.3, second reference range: 70.4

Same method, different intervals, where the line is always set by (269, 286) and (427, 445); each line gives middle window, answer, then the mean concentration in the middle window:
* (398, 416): -0.02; 93.8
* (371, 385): 0.19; 76.1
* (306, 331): -0.03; 90.2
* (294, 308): 0.02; 85.7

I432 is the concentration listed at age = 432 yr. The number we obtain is 87.49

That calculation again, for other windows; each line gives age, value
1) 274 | 88.42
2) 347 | 67.52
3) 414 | 95.57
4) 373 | 62.23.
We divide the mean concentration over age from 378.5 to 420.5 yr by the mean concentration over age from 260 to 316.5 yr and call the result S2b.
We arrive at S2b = 1.1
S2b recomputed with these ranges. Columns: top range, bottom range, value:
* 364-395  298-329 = 0.84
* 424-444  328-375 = 1.50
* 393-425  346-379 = 1.75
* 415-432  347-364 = 2.02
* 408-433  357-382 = 1.61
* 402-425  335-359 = 1.51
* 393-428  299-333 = 1.04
